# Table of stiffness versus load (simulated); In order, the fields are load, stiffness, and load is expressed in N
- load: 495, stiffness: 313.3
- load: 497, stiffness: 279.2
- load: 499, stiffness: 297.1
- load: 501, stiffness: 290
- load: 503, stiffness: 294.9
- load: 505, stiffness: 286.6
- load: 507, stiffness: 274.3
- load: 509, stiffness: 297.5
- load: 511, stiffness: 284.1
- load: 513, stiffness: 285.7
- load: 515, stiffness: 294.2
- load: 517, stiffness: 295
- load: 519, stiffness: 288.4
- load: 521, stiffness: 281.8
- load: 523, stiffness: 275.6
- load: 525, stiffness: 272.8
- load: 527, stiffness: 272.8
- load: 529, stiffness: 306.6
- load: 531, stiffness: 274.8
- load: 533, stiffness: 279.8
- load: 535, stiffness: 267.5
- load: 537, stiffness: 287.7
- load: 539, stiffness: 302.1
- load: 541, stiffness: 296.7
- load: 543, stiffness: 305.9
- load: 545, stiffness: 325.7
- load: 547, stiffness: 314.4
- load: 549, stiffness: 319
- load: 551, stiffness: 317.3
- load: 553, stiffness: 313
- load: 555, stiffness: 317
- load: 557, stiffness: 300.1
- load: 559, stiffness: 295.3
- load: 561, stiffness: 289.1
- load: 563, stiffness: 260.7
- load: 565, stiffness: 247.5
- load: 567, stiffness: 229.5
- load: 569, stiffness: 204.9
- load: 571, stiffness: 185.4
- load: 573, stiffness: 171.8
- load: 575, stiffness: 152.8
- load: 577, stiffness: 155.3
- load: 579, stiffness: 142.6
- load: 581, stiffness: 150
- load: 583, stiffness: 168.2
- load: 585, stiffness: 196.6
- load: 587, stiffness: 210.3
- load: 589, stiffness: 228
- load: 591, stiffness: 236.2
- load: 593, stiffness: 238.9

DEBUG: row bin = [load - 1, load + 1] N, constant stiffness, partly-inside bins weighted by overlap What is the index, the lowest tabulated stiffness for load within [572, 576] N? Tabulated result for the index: 152.8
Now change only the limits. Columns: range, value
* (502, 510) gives 274.3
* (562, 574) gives 171.8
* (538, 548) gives 296.7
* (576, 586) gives 142.6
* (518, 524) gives 275.6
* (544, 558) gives 300.1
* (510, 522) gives 281.8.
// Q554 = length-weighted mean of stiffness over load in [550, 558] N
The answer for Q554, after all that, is 312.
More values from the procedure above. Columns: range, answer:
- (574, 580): 150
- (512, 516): 290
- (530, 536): 274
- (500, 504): 292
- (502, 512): 287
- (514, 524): 287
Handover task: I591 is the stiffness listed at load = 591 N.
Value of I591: 236.2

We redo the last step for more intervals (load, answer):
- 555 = 317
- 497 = 279.2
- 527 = 272.8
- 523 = 275.6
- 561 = 289.1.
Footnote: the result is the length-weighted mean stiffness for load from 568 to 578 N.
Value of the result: 174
